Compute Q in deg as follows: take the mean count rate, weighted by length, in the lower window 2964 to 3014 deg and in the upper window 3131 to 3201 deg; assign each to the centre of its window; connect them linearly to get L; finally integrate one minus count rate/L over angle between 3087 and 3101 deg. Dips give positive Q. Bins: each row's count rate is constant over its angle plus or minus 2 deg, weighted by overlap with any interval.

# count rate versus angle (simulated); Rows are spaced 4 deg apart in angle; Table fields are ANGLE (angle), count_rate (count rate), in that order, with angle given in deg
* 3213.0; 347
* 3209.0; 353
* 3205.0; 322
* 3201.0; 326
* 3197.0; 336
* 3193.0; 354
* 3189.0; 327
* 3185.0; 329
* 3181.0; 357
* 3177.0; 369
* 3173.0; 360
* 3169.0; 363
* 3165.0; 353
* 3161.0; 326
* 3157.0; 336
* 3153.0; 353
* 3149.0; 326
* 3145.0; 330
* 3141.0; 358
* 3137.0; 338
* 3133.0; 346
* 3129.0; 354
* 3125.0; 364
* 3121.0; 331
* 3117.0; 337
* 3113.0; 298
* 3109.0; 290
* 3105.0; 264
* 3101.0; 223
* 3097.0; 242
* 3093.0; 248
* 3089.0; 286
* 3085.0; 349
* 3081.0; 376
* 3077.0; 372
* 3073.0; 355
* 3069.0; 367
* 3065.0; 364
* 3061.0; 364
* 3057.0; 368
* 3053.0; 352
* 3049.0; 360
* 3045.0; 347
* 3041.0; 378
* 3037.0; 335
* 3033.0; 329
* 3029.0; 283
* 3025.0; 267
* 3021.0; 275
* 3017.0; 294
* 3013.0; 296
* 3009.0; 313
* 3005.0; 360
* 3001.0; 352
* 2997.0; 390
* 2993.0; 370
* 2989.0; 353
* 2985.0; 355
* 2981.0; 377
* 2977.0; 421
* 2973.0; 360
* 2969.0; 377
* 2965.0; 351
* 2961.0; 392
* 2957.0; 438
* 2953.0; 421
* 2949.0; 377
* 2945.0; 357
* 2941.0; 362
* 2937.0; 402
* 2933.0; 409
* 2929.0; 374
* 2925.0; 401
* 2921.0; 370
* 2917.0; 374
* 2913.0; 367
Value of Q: 3.9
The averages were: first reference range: 361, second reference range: 344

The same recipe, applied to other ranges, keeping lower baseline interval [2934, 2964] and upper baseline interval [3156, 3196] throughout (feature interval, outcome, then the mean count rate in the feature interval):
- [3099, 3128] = 4.6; 303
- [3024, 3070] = 3.5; 344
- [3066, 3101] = 4.4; 320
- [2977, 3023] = 4.7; 343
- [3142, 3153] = 0.6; 335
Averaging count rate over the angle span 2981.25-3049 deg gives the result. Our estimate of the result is 333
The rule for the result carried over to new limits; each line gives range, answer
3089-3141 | 304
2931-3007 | 380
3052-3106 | 324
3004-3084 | 338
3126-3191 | 346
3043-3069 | 360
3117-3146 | 346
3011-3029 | 283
